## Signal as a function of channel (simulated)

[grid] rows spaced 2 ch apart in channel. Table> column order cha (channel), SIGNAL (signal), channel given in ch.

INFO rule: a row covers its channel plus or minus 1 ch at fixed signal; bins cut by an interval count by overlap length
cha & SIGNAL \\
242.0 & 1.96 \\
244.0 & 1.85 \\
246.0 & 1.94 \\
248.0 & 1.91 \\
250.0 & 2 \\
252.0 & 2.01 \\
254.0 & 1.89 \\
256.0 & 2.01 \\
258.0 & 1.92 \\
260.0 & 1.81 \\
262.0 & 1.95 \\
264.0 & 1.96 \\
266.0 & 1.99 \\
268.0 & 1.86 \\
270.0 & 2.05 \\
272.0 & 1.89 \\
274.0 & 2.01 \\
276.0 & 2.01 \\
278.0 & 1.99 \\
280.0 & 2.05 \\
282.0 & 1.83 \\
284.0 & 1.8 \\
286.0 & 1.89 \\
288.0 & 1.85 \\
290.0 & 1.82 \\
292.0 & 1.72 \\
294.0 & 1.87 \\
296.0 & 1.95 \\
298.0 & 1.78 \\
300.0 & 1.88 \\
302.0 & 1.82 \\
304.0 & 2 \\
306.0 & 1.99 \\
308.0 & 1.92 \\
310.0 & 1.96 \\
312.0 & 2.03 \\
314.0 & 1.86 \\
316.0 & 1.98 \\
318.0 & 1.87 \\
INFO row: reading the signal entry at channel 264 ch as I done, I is 1.96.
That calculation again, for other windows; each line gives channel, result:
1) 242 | 1.96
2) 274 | 2.01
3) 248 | 1.91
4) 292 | 1.72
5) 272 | 1.89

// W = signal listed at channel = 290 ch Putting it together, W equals 1.82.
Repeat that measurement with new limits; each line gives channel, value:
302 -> 1.82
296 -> 1.95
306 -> 1.99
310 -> 1.96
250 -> 2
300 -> 1.88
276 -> 2.01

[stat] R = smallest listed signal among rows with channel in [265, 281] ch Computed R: 1.86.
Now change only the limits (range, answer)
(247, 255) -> 1.89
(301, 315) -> 1.82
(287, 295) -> 1.72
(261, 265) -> 1.95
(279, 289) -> 1.8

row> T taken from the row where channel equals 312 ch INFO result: 2.03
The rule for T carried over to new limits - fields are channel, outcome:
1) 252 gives 2.01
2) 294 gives 1.87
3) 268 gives 1.86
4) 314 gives 1.86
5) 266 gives 1.99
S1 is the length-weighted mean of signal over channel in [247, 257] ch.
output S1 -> 1.96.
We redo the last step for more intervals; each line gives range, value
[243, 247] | 1.9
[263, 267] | 1.98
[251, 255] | 1.95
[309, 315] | 1.95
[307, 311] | 1.94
